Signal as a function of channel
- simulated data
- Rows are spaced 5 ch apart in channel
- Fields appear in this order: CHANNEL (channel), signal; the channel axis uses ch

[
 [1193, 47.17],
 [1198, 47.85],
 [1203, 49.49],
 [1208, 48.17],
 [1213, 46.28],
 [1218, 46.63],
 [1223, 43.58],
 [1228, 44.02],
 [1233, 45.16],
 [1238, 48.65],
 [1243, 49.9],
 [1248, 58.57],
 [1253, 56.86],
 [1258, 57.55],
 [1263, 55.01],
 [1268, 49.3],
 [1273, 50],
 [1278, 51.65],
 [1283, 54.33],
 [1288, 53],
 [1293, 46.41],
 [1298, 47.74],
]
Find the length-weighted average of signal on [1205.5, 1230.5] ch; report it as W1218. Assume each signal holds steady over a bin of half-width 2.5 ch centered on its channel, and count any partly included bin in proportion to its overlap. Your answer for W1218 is 45.7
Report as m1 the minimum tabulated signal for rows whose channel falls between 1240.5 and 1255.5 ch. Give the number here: 49.9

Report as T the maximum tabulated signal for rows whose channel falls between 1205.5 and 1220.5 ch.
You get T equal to 48.17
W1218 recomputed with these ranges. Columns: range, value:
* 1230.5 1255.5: 51.8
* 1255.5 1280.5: 52.7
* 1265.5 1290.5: 51.7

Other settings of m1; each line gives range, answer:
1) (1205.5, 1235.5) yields 43.58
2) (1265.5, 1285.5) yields 49.3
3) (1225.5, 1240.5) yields 44.02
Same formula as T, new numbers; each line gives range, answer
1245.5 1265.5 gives 58.57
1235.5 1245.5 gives 49.9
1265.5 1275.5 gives 50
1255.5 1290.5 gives 57.55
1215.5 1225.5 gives 46.63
